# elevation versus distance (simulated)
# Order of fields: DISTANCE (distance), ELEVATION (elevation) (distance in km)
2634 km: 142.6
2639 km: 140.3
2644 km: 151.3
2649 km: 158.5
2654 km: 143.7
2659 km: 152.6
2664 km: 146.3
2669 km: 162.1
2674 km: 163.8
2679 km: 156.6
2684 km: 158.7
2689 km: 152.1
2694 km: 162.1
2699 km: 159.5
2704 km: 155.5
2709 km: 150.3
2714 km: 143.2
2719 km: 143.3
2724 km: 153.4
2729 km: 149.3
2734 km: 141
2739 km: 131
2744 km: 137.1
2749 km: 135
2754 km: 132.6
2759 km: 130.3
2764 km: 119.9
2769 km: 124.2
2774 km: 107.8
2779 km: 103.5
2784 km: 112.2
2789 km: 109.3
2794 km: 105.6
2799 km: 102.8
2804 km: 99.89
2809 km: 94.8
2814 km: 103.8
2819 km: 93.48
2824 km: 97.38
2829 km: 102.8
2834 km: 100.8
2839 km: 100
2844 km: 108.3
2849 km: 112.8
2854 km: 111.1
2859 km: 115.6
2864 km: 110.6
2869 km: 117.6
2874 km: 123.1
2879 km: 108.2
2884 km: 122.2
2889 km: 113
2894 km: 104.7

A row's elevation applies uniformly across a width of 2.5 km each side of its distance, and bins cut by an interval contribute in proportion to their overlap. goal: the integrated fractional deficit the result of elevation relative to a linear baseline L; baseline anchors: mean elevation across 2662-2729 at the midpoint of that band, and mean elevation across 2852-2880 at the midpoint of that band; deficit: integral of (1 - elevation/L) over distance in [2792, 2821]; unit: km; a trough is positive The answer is 6.43 km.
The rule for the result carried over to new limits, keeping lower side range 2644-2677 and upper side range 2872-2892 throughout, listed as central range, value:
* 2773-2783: 2.1 km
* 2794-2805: 2.4 km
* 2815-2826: 2.6 km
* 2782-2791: 1.5 km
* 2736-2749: 0.5 km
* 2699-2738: -1.0 km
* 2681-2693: -0.5 km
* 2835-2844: 1.5 km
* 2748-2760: 0.5 km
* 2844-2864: 1.4 km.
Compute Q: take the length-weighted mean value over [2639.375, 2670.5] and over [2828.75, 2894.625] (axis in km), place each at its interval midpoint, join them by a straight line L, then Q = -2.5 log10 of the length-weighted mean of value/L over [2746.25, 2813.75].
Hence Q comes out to 0.13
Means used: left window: 151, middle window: 113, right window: 111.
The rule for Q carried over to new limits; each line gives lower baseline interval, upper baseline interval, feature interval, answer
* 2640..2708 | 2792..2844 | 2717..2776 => -0.05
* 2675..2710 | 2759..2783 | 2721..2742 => -0.05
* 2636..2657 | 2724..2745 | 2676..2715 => -0.08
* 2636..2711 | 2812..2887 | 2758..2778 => 0.10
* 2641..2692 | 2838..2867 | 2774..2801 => 0.18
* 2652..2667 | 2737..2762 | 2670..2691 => -0.10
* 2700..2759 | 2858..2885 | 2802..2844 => 0.25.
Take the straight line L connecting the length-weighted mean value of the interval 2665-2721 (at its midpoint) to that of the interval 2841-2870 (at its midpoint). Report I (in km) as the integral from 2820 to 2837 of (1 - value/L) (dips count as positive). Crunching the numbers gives 2.8 km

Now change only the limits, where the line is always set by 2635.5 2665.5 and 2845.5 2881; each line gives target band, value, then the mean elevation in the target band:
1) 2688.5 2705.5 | -2.04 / 158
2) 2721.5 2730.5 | -1.01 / 152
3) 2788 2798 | 1.52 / 106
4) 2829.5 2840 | 1.57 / 101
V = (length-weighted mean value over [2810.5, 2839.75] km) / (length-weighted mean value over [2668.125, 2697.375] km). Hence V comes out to 0.63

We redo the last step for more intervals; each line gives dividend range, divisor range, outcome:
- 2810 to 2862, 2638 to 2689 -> 0.68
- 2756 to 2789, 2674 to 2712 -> 0.74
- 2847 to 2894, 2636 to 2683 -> 0.75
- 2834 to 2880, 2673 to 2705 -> 0.70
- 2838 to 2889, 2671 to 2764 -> 0.77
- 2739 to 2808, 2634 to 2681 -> 0.77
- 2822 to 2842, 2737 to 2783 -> 0.81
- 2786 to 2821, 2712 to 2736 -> 0.70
